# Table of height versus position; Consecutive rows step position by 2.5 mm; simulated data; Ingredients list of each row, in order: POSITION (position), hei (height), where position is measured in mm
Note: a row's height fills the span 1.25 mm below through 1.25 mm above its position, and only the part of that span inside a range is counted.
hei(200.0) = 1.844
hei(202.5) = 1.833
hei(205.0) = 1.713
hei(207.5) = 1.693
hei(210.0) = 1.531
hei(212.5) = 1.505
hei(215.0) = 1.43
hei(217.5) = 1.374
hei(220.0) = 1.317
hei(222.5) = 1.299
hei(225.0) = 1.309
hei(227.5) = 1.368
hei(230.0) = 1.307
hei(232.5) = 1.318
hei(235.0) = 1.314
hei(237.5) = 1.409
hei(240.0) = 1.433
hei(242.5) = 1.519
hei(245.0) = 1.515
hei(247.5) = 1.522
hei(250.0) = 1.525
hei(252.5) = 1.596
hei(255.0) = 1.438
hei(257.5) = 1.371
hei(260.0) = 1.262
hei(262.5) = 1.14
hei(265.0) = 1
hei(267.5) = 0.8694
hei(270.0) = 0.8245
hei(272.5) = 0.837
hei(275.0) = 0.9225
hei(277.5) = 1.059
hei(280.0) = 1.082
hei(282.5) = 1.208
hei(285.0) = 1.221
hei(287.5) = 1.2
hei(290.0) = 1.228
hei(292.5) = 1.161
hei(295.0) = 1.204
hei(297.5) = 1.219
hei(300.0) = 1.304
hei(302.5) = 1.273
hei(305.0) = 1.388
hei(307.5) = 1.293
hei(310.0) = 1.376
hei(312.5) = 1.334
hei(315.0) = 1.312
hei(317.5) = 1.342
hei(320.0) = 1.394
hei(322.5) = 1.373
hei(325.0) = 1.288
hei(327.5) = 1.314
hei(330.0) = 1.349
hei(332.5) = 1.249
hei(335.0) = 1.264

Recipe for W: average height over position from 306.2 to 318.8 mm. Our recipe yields 1.33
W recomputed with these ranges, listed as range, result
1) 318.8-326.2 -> 1.35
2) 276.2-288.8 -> 1.15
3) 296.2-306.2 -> 1.3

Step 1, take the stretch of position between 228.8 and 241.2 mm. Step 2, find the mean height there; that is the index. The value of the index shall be 1.36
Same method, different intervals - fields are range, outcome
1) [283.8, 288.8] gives 1.21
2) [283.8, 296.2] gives 1.2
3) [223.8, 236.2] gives 1.32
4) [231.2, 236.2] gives 1.32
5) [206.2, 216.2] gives 1.54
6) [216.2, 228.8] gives 1.33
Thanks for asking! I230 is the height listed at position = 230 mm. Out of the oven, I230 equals 1.307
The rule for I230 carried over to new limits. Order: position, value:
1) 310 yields 1.376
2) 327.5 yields 1.314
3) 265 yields 1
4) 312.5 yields 1.334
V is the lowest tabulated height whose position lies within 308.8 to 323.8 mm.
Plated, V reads 1.312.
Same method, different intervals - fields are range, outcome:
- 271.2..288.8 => 0.837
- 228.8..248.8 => 1.307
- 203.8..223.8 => 1.299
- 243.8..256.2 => 1.438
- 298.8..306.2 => 1.273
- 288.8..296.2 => 1.161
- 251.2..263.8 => 1.14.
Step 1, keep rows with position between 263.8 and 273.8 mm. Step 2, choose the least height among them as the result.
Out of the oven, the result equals 0.8245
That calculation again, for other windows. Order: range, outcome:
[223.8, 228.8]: 1.309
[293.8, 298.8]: 1.204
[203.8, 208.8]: 1.693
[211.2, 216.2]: 1.43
